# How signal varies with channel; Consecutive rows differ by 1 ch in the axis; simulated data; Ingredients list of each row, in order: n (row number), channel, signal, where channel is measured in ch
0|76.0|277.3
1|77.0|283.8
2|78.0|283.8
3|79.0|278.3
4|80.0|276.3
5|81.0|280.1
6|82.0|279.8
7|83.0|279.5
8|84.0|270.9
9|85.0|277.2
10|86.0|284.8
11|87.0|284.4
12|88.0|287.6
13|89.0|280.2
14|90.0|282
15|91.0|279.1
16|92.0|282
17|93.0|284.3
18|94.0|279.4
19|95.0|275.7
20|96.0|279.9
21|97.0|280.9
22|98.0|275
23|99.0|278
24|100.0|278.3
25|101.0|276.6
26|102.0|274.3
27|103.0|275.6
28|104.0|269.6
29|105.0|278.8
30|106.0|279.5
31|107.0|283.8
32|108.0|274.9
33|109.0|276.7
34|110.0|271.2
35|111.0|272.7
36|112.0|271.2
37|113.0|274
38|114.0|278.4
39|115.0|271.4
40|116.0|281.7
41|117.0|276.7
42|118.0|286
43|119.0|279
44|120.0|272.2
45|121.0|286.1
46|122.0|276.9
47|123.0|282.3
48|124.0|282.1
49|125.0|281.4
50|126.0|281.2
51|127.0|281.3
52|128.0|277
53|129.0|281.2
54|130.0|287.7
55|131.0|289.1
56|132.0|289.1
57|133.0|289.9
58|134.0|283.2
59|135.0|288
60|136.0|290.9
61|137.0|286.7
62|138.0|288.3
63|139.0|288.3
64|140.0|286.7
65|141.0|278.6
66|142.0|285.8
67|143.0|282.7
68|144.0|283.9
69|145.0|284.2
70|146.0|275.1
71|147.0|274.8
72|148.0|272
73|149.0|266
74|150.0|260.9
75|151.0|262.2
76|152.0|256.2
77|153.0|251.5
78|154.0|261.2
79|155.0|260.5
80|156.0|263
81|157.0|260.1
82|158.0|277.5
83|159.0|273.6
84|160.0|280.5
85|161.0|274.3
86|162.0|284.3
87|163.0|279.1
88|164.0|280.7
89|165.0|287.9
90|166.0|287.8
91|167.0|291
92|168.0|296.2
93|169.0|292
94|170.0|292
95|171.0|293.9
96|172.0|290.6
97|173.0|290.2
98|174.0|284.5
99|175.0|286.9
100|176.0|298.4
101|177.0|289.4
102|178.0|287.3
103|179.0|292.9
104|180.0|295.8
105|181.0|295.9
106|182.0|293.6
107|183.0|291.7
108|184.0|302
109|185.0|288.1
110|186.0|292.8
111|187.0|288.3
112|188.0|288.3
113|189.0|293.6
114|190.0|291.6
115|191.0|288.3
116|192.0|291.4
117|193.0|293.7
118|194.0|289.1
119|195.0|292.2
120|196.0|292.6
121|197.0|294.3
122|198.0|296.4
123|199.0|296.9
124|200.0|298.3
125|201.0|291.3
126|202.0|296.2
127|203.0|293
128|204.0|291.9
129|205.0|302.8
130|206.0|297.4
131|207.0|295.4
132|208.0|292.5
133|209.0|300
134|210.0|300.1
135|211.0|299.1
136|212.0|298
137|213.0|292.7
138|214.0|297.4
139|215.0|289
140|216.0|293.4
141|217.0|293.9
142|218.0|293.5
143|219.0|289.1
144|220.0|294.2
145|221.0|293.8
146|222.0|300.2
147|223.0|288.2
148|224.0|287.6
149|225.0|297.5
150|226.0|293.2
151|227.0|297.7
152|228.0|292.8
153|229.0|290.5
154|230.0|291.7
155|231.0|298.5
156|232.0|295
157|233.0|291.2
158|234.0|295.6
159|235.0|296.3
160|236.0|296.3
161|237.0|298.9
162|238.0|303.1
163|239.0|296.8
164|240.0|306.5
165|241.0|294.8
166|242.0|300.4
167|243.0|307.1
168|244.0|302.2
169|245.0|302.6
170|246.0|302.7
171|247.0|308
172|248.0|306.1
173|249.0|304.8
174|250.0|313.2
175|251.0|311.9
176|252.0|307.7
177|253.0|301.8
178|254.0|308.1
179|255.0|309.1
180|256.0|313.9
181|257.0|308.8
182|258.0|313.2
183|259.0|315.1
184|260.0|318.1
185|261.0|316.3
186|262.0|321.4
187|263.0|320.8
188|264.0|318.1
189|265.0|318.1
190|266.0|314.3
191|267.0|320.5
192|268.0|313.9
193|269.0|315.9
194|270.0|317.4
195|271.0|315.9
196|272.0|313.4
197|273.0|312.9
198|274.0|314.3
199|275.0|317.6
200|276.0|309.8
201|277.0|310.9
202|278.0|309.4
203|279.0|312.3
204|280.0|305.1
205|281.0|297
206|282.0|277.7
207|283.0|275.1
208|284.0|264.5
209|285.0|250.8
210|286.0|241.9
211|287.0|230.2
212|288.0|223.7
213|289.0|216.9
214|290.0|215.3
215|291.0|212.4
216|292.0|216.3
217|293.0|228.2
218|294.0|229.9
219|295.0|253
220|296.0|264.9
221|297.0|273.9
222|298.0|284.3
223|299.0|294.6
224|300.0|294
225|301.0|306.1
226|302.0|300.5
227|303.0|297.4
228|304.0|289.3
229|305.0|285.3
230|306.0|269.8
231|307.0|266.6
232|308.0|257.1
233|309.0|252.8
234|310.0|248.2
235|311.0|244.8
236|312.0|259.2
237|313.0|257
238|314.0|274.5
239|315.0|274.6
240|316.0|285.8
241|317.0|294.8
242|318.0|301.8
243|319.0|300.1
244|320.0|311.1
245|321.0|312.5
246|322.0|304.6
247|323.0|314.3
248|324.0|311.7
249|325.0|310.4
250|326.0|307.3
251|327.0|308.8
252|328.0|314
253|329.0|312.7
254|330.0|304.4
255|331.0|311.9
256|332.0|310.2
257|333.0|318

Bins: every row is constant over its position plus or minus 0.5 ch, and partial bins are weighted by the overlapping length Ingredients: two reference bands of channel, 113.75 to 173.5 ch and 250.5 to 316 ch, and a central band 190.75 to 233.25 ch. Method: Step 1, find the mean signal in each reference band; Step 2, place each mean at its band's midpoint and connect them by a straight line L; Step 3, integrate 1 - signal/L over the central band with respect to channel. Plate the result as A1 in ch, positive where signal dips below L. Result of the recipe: -1.8 ch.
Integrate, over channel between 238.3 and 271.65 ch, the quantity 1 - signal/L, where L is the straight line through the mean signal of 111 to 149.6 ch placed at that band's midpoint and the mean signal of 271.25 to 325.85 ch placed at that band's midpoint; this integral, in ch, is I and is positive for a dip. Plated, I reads -3.80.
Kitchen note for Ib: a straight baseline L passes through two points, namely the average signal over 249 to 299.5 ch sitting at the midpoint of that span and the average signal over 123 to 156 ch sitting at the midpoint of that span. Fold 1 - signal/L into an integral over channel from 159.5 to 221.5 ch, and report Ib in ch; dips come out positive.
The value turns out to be -2.1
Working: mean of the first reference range 278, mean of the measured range 292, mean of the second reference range 290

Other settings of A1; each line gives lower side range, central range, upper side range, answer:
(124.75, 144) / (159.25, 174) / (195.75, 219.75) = 0.1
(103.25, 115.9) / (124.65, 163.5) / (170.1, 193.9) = 0.8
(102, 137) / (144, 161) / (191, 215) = 1.1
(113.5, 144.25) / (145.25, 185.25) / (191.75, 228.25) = 1.0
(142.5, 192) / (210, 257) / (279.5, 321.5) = -4.1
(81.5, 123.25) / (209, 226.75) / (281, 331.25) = -1.2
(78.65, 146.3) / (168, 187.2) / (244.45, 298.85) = -0.5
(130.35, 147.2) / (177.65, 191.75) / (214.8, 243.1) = -0.1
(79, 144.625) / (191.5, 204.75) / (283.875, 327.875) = -0.8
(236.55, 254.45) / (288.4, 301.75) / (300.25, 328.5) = 1.8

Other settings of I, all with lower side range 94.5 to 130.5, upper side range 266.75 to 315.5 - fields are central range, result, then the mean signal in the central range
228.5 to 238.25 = -0.7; 296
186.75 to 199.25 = -0.7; 292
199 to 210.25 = -0.8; 296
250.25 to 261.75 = -1.5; 312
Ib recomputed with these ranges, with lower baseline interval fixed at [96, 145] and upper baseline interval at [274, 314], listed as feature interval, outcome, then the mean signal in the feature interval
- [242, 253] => -1.39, 306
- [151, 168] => 0.27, 273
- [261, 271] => -1.75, 318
